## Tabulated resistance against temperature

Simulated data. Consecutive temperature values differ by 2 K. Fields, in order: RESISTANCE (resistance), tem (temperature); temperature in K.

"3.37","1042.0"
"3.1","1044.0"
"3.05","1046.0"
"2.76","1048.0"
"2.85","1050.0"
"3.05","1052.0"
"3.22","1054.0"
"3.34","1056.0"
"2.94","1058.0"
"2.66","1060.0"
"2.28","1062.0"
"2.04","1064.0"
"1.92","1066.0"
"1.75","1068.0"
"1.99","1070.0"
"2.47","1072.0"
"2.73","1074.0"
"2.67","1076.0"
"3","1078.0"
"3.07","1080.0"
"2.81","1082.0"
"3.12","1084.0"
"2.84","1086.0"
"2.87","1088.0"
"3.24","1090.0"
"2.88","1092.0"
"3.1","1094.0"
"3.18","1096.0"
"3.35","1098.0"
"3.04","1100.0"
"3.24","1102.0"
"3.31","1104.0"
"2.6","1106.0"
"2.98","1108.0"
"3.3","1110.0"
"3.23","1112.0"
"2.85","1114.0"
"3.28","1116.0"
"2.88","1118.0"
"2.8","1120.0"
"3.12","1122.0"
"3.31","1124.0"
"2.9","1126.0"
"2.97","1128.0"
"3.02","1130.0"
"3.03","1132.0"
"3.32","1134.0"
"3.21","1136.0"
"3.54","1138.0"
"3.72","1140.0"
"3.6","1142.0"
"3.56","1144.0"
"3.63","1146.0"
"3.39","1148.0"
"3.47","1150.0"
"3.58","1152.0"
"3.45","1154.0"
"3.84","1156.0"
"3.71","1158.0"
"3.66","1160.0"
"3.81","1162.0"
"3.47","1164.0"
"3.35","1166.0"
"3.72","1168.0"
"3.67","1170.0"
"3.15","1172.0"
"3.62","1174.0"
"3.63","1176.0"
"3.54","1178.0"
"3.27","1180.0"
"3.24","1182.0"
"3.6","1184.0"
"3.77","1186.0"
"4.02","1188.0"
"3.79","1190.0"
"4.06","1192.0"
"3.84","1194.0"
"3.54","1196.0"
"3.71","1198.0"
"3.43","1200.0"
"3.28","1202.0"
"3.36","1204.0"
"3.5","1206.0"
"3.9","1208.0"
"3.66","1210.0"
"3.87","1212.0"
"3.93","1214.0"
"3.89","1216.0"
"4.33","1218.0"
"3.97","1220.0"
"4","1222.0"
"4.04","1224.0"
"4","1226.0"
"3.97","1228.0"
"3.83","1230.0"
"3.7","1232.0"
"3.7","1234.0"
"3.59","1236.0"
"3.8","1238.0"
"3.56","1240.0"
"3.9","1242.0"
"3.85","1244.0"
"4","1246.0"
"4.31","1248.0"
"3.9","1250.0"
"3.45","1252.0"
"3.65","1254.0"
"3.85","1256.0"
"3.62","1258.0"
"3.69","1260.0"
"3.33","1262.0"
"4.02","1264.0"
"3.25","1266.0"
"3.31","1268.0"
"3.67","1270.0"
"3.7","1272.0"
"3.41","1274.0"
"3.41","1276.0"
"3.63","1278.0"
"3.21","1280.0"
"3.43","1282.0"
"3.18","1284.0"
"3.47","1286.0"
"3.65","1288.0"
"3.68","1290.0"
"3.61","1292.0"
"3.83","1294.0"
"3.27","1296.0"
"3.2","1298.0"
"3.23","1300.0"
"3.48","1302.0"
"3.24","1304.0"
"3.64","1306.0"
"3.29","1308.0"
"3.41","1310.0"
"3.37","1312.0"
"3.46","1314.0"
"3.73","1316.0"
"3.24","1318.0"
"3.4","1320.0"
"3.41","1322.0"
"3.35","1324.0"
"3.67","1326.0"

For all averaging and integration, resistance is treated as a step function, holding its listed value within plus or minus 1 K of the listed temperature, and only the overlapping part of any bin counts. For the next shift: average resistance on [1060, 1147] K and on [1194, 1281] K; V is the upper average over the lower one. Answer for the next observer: 1.25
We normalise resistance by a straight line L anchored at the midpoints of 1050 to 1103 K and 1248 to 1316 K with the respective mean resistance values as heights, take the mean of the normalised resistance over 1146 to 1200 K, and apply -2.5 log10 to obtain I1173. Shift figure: -0.15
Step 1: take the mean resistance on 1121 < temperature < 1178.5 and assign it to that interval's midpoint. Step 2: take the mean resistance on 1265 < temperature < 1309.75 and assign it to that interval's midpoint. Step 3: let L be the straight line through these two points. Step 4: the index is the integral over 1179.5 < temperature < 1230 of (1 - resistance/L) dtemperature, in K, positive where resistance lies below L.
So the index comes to -4.7 K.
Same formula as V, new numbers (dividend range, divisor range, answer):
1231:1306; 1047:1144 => 1.22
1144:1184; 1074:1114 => 1.17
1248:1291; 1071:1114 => 1.19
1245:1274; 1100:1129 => 1.21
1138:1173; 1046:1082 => 1.35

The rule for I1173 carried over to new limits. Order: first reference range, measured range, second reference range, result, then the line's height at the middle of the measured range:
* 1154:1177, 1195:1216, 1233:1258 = 0.02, 3.69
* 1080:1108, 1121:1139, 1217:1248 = 0.04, 3.26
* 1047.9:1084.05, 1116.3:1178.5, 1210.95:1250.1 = -0.04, 3.27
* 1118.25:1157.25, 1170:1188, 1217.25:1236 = 0.03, 3.61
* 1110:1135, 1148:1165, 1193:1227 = -0.08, 3.34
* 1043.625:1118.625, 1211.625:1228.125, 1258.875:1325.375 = -0.22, 3.26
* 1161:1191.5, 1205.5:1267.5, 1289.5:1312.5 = -0.09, 3.51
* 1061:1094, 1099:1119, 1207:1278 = -0.09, 2.84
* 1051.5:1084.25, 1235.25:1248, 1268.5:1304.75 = -0.16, 3.29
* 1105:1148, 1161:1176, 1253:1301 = -0.09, 3.28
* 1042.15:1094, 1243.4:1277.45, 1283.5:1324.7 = -0.11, 3.31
